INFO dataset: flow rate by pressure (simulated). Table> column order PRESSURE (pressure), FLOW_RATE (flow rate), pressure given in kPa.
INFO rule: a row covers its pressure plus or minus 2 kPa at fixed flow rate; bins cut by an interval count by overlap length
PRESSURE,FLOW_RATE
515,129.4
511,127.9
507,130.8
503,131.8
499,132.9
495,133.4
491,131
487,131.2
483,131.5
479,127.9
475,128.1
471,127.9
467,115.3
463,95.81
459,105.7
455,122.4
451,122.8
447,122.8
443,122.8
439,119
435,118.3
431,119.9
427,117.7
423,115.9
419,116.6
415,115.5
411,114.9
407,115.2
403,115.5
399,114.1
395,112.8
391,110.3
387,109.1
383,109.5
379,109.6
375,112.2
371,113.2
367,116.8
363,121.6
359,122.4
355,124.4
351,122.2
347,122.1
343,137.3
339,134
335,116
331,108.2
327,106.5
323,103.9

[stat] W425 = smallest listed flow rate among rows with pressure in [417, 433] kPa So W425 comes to 115.9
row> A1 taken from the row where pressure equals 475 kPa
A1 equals 128.1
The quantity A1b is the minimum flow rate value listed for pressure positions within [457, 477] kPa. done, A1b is 95.81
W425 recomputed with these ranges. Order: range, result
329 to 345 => 108.2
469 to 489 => 127.9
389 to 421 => 110.3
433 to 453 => 118.3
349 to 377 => 112.2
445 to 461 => 105.7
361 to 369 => 116.8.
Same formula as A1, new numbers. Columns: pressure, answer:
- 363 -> 121.6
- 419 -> 116.6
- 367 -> 116.8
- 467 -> 115.3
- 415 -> 115.5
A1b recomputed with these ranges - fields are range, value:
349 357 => 122.2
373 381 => 109.6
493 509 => 130.8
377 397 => 109.1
